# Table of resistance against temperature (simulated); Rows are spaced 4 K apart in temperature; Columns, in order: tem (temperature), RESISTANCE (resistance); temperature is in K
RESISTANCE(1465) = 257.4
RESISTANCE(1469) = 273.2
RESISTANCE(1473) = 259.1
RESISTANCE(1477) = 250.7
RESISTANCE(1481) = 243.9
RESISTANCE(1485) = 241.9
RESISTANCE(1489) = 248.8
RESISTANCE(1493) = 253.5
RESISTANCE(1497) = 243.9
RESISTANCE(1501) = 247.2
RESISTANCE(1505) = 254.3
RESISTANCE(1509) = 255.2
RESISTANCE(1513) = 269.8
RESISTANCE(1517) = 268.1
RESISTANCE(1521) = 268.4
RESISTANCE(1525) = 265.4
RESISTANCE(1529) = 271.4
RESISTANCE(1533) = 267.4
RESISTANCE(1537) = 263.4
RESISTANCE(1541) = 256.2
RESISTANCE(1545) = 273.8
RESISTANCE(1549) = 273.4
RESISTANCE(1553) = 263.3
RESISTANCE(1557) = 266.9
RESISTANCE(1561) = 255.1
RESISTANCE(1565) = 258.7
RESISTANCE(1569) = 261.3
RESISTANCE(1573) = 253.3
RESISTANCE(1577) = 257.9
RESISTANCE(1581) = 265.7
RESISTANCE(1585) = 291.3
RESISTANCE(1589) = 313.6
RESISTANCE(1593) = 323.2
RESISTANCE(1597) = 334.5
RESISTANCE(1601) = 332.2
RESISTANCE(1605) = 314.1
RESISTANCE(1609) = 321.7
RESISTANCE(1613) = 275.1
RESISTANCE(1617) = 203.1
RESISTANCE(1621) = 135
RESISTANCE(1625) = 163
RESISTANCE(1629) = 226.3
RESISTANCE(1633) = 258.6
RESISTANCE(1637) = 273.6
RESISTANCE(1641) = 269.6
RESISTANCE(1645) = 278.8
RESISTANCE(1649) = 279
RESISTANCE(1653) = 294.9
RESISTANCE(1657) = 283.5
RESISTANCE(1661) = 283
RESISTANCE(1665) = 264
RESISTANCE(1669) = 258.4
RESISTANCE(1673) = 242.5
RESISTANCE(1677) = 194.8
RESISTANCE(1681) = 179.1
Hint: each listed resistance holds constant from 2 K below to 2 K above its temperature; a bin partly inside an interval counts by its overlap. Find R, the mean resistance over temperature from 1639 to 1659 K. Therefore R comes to 281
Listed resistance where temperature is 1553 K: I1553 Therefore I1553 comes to 263.3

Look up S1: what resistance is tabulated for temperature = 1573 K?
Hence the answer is 253.3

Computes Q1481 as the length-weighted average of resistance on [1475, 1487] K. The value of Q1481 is 246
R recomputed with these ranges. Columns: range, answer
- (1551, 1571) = 261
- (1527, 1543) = 265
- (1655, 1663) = 283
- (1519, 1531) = 268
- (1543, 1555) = 270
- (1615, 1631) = 182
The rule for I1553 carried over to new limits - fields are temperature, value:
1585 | 291.3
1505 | 254.3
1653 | 294.9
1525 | 265.4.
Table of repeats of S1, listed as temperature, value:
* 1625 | 163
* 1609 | 321.7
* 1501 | 247.2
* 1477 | 250.7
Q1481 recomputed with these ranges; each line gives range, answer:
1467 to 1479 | 261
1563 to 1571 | 260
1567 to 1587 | 266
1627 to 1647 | 261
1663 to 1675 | 255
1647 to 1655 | 287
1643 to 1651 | 279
